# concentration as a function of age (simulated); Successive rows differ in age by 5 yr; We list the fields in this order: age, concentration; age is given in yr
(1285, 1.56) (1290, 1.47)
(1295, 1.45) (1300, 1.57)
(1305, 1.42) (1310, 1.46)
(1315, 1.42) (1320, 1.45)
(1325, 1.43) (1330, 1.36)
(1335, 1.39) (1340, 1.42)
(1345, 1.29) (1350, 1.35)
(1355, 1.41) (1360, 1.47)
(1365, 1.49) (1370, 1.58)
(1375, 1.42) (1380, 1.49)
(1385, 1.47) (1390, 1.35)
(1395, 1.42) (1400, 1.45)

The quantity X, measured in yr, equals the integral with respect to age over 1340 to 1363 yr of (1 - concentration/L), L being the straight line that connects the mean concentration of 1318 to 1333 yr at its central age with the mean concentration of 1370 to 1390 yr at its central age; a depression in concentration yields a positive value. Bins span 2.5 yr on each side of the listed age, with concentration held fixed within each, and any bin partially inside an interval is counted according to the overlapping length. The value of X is 0.8 yr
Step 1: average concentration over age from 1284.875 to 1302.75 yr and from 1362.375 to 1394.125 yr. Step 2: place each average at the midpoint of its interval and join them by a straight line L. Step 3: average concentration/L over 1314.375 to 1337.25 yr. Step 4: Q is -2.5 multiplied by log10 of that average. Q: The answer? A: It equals 0.06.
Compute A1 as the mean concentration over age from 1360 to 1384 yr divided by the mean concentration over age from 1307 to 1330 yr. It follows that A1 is 1.04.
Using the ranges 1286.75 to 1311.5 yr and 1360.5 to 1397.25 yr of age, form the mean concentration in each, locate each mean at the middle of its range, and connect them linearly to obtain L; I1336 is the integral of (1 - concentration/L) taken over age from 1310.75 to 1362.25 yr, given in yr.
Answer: 2.41 yr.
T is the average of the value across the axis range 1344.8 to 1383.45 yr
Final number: 1.45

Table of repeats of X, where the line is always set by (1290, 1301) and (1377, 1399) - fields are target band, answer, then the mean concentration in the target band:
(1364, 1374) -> -0.5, 1.52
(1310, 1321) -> 0.3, 1.44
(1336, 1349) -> 0.9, 1.36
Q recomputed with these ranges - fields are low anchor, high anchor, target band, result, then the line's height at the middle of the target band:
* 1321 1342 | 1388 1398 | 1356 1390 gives -0.060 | 1.39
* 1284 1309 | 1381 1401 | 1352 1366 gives -0.002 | 1.45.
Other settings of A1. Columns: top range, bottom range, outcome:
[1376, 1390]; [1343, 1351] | 1.10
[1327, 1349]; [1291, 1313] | 0.93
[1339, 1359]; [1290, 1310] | 0.93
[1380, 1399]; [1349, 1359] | 1.02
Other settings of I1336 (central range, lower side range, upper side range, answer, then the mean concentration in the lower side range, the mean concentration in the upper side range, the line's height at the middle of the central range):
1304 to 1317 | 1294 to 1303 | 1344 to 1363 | 0.5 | 1.52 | 1.39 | 1.49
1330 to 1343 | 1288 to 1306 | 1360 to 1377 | 0.9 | 1.48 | 1.5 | 1.49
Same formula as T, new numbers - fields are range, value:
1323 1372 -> 1.42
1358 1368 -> 1.49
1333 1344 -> 1.39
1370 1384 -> 1.48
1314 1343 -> 1.41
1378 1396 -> 1.43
